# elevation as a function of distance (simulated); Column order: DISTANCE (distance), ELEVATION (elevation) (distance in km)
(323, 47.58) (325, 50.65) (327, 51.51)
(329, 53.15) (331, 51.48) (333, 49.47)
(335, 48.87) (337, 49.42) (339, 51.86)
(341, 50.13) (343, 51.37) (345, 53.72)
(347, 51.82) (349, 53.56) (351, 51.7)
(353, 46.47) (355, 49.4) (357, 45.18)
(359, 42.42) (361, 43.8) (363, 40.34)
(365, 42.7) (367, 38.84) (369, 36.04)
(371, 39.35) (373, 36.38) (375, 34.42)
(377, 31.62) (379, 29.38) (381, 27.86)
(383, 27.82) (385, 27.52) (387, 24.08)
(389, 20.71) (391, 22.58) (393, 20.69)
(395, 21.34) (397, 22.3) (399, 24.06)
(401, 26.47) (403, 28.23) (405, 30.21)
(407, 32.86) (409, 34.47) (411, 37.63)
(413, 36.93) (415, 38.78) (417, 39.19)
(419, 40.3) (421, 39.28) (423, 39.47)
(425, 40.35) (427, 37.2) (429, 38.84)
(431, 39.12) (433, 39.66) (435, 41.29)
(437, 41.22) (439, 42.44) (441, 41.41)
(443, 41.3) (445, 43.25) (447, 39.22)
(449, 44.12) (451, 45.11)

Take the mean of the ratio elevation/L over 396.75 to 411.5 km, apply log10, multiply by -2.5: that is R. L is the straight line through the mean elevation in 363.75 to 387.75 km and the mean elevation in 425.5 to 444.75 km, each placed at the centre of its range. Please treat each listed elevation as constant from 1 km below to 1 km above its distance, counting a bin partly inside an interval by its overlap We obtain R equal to 0.23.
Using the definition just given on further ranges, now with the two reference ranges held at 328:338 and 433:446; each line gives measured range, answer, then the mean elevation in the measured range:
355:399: 0.41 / 32.4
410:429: 0.12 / 38.8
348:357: -0.02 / 49.7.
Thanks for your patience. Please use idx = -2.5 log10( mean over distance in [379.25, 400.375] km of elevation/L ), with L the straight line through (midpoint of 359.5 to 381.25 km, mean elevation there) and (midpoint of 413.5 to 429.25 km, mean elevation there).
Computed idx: 0.48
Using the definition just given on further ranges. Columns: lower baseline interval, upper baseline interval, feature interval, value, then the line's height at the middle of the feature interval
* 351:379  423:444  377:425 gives 0.31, 40.4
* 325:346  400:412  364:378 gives 0.12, 41.3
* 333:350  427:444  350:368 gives 0.11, 49.2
